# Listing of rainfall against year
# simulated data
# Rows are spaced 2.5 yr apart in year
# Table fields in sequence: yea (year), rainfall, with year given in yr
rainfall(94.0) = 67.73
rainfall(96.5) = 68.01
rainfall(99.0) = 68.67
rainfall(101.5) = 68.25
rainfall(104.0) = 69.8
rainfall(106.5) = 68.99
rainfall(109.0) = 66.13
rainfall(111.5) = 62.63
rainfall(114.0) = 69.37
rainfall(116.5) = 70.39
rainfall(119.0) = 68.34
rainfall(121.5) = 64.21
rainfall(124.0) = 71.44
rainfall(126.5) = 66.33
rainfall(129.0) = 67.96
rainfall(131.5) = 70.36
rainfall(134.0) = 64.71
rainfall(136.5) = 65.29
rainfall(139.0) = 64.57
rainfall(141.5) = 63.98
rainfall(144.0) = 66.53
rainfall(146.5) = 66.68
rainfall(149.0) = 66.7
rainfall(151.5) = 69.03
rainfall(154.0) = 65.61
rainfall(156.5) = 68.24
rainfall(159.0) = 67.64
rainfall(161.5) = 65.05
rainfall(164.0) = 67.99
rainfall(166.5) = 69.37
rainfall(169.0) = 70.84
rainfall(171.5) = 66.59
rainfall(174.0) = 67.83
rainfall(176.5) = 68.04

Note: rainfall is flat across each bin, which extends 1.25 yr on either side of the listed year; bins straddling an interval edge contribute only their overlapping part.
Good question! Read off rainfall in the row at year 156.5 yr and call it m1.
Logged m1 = 68.24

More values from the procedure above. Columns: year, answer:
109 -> 66.13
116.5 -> 70.39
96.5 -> 68.01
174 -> 67.83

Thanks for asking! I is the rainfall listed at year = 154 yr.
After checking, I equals 65.61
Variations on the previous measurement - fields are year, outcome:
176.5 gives 68.04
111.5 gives 62.63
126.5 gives 66.33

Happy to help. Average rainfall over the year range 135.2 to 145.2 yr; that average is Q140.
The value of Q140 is 65.1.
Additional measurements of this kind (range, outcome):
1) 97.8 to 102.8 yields 68.5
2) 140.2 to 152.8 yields 66.6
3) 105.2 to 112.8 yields 66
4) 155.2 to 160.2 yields 67.9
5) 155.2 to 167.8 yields 67.7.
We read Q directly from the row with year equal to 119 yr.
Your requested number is 68.34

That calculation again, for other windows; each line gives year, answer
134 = 64.71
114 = 69.37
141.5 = 63.98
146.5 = 66.68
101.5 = 68.25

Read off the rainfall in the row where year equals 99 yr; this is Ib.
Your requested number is 68.67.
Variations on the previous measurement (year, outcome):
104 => 69.8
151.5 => 69.03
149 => 66.7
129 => 67.96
